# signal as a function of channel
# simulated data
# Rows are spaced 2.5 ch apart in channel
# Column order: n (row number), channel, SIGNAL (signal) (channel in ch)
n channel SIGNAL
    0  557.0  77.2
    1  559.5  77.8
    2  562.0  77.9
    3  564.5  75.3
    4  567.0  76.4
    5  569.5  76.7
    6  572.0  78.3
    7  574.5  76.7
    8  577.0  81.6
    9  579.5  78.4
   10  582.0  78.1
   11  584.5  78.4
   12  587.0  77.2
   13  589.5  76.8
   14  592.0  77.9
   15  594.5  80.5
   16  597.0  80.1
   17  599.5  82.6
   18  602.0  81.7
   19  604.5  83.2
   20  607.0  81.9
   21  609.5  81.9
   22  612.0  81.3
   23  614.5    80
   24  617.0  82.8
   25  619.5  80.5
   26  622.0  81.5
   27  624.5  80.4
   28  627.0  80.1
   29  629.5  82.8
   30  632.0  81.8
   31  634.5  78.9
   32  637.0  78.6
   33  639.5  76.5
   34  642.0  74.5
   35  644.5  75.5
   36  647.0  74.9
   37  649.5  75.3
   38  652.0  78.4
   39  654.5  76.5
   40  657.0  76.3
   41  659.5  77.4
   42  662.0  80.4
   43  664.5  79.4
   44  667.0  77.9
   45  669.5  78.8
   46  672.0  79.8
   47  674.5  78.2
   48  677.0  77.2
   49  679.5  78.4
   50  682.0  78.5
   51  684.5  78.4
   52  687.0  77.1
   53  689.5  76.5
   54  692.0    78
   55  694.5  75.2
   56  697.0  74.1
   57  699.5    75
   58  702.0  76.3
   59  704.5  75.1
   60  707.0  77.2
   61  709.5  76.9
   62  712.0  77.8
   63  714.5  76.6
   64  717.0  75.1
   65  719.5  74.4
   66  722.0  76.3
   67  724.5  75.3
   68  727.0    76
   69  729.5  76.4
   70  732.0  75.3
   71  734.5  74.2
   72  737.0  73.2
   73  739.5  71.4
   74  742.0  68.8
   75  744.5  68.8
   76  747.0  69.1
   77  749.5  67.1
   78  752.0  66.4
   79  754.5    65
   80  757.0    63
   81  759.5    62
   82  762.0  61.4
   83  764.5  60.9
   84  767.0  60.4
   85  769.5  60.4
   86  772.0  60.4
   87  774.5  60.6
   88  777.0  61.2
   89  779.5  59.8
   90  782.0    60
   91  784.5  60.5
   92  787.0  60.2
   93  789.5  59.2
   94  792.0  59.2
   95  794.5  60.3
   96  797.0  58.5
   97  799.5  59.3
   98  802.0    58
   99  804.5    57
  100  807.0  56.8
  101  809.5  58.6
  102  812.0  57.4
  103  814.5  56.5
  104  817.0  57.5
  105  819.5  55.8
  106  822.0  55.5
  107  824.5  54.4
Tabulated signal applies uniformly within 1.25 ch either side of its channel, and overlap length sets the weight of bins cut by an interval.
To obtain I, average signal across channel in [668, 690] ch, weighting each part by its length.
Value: 78.2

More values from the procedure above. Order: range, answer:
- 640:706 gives 77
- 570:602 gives 78.9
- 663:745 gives 76.1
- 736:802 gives 62.8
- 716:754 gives 72.4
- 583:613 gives 80.3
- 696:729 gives 75.9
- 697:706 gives 75.3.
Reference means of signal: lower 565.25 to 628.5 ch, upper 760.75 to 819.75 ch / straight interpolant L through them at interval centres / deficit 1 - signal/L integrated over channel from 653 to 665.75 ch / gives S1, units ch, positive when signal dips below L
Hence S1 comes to -0.9 ch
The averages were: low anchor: 79.8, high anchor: 59.2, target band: 78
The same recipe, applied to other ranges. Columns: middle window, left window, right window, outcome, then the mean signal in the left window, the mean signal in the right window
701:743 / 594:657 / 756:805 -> -4.7 ch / 79.6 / 60.1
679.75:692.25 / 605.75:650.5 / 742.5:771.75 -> -0.9 ch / 79.4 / 64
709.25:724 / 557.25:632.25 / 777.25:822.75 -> -2.0 ch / 79.6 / 58.4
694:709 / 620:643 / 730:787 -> -0.8 ch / 79.5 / 65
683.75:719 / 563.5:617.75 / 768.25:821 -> -4.1 ch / 79.4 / 58.9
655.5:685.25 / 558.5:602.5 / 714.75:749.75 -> -1.2 ch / 78.4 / 73.2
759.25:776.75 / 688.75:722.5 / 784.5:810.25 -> 0.9 ch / 76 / 58.8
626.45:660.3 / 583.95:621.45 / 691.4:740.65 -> 0.5 ch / 80.5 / 75.5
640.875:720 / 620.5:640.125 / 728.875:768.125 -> -2.3 ch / 80.2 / 67.6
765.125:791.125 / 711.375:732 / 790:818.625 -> 1.4 ch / 75.9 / 58.1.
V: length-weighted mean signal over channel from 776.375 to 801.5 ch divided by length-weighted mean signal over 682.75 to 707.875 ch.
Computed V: 0.78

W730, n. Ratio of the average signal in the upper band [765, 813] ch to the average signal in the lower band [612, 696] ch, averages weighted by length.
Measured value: 0.8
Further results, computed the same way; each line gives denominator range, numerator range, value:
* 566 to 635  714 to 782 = 0.85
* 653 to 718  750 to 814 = 0.78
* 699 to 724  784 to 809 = 0.77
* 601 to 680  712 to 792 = 0.85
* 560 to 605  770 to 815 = 0.75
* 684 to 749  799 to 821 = 0.77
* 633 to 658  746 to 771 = 0.83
